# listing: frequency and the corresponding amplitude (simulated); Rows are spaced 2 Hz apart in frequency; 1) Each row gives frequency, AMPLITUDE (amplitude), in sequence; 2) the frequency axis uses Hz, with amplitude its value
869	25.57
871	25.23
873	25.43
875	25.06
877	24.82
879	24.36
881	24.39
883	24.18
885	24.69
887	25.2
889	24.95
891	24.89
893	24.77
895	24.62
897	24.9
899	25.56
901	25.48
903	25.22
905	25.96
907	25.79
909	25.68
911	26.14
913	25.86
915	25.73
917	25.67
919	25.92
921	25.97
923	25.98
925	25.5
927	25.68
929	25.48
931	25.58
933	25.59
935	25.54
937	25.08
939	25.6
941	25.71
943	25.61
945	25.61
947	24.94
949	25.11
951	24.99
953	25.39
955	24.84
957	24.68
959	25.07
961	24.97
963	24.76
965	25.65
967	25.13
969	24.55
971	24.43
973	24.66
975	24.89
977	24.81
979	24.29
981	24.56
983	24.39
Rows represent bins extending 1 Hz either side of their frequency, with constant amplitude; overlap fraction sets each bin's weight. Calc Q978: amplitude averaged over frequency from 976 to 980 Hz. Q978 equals 24.5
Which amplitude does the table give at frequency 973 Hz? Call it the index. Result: 24.66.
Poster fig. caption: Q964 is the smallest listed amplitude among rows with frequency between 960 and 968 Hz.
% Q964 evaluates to 24.76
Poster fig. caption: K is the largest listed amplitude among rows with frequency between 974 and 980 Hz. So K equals 24.89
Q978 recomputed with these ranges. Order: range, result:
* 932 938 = 25.4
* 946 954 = 25.1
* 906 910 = 25.7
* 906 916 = 25.8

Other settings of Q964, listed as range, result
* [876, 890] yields 24.18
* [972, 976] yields 24.66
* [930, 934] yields 25.58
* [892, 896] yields 24.62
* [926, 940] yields 25.08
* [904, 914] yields 25.68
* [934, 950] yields 24.94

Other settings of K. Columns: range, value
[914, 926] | 25.98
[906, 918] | 26.14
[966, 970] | 25.13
